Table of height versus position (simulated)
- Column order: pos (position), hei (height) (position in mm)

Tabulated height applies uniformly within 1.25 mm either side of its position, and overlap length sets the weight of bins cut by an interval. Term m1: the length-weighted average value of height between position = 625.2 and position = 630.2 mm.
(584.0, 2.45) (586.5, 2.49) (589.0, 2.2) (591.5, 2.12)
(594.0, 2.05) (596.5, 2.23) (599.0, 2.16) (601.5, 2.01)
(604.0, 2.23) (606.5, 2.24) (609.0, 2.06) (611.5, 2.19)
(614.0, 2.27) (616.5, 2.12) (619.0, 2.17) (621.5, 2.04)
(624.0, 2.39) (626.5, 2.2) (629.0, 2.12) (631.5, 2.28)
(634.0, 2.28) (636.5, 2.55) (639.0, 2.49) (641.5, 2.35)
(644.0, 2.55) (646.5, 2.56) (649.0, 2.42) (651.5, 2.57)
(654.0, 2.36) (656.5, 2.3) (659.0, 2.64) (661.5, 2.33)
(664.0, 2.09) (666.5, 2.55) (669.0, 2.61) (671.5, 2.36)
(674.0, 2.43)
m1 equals 2.16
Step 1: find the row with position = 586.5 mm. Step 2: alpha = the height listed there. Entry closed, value 2.49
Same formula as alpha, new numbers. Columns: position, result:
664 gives 2.09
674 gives 2.43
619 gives 2.17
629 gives 2.12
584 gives 2.45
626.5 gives 2.2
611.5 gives 2.19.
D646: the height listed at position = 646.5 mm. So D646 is 2.56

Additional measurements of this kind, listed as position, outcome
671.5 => 2.36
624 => 2.39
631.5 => 2.28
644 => 2.55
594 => 2.05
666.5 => 2.55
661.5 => 2.33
